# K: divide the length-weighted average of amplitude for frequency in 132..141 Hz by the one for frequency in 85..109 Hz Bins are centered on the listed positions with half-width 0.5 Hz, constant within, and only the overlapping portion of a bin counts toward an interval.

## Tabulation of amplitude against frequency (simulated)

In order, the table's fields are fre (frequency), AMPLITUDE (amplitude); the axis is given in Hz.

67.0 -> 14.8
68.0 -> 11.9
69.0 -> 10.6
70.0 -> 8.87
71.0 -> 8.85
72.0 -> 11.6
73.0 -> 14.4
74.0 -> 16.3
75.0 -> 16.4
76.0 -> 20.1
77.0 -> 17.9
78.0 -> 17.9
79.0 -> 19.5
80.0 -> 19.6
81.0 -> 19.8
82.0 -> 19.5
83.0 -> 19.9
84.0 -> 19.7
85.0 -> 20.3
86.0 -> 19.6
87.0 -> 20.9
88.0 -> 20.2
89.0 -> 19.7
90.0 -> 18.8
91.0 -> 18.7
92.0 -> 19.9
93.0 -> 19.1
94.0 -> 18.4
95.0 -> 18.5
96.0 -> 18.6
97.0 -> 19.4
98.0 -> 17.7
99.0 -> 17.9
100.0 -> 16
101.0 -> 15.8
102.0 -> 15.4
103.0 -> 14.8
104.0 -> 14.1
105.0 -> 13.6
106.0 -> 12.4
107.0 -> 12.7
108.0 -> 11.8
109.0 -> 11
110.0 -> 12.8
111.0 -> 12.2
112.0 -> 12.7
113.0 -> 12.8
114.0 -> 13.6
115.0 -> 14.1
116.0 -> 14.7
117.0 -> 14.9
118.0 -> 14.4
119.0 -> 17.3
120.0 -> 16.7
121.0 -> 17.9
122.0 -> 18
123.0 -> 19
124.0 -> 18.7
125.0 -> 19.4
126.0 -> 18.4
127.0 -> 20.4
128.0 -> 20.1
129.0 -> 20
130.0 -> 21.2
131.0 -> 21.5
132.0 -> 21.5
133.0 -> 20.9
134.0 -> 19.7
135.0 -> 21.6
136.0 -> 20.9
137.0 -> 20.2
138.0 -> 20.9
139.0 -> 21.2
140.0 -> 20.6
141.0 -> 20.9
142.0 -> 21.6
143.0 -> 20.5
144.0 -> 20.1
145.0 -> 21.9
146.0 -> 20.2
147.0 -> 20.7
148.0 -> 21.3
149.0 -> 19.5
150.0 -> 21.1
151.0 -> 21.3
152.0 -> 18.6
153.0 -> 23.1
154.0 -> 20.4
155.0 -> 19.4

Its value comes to 1.2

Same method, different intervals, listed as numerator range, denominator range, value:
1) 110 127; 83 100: 0.83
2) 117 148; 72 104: 1.09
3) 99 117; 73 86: 0.73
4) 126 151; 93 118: 1.39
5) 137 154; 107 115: 1.66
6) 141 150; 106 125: 1.40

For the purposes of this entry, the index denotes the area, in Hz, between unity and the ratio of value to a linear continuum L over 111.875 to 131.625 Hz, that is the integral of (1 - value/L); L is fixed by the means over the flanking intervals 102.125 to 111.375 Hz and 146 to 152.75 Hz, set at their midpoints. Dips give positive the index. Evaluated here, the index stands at -2.2 Hz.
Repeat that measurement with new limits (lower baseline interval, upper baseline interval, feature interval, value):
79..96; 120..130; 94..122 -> 6.1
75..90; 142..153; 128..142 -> -0.3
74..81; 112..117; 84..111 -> -1.3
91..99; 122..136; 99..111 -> 3.4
